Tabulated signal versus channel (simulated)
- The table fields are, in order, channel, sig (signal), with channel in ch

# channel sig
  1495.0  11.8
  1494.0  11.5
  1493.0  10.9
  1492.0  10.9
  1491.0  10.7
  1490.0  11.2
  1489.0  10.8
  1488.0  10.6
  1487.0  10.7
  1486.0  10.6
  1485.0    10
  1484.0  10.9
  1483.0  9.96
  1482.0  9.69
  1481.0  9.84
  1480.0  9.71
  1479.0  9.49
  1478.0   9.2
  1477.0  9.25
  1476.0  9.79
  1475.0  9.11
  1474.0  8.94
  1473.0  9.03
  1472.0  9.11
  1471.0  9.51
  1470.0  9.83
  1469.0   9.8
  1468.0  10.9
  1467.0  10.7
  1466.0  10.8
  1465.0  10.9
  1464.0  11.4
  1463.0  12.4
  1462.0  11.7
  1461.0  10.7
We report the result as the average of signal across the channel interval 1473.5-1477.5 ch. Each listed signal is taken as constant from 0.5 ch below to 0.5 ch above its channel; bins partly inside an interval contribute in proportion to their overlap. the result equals 9.27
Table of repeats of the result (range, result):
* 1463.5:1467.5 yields 11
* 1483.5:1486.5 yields 10.5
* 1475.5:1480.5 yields 9.49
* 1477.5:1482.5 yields 9.59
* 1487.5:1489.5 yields 10.7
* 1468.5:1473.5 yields 9.46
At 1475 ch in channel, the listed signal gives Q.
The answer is 9.11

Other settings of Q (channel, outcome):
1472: 9.11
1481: 9.84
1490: 11.2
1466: 10.8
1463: 12.4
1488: 10.6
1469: 9.8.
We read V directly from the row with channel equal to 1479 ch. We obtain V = 9.49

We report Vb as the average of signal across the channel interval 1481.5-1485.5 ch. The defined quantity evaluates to 10.1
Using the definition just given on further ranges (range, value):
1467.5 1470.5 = 10.2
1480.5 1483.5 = 9.83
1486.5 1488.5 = 10.6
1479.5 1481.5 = 9.78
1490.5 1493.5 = 10.8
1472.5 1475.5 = 9.03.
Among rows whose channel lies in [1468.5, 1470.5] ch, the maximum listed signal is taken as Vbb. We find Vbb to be 9.83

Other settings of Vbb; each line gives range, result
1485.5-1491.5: 11.2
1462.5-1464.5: 12.4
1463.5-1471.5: 11.4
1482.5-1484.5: 10.9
